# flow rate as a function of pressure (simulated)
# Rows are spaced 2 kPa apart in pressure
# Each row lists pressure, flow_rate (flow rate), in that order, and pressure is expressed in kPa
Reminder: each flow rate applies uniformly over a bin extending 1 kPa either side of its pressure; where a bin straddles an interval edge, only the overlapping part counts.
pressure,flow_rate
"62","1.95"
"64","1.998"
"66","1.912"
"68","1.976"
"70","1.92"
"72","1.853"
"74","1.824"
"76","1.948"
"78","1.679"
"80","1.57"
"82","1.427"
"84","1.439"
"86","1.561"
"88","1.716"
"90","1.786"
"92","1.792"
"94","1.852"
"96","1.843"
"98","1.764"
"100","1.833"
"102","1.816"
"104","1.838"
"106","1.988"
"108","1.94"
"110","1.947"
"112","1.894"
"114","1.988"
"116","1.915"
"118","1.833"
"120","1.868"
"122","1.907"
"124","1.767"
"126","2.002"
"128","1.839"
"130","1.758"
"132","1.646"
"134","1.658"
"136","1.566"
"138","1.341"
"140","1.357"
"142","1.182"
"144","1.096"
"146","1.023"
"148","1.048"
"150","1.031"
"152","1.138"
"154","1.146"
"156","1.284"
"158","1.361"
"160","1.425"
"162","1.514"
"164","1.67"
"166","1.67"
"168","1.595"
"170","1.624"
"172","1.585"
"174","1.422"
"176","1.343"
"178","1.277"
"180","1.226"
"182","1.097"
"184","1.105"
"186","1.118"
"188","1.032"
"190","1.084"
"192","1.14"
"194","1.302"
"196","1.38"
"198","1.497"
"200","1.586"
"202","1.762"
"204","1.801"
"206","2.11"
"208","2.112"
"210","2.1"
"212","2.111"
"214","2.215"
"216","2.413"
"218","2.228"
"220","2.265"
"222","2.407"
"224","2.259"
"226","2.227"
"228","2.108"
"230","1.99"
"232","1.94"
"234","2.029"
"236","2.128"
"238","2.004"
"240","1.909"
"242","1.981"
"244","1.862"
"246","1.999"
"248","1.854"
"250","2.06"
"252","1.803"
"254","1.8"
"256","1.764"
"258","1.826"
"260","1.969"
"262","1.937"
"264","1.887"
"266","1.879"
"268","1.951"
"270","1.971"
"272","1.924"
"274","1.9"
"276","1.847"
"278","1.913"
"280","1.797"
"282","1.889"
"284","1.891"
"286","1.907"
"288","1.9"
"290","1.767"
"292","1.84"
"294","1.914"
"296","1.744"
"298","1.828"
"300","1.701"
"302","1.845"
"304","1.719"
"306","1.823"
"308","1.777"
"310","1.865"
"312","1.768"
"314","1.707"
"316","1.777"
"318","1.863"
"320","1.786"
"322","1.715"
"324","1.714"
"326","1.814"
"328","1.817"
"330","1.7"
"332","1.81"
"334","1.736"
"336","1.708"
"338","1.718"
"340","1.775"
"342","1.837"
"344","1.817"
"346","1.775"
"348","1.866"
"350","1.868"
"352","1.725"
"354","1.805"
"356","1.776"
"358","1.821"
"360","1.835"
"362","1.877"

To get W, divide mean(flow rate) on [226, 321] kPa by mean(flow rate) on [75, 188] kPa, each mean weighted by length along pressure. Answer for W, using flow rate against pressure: 1.2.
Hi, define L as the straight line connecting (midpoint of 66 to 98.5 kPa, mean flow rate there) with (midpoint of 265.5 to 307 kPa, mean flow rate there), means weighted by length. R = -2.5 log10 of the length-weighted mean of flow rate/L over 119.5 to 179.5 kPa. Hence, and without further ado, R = 0.21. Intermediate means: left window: 1.75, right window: 1.85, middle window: 1.47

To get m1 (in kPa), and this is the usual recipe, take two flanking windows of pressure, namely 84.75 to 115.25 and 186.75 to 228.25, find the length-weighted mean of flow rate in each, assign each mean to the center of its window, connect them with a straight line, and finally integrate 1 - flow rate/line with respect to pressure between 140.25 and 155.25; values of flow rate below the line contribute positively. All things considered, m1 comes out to 6.0 kPa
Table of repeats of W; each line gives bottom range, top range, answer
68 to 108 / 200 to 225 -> 1.20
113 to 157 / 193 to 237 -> 1.32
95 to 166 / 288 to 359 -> 1.11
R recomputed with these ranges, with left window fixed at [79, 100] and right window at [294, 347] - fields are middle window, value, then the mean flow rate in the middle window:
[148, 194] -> 0.30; 1.31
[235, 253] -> -0.12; 1.96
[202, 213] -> -0.17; 2.02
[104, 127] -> -0.13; 1.91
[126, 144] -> 0.11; 1.54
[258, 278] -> -0.09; 1.91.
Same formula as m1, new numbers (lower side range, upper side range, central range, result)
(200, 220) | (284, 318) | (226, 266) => 0.55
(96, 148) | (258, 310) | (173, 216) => 5.78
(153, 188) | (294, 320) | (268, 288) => -2.31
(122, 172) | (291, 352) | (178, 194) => 4.13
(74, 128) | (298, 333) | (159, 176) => 2.33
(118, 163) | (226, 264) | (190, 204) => 2.30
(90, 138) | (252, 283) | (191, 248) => -2.86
